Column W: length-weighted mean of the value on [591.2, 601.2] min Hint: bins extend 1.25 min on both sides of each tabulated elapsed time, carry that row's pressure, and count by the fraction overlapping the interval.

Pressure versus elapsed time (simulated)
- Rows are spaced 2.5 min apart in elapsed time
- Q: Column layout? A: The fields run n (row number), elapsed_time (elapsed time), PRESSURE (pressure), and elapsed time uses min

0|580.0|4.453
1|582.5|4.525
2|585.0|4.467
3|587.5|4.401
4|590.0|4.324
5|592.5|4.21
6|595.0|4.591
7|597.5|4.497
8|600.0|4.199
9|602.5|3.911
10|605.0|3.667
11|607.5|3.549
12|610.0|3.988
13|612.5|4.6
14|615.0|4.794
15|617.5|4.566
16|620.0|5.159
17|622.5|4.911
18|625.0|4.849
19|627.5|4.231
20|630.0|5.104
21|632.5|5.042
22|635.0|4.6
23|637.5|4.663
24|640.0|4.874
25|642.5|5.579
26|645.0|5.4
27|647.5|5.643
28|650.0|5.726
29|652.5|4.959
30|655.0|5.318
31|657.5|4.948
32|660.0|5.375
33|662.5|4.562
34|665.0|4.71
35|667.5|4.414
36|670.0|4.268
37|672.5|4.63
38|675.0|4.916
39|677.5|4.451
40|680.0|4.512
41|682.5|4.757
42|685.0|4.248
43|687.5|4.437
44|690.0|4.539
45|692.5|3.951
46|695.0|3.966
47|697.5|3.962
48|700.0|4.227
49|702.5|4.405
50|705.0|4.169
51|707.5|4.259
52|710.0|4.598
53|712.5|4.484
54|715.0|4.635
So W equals 4.37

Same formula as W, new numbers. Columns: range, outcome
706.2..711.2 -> 4.42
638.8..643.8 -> 5.23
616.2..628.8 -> 4.74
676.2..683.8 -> 4.57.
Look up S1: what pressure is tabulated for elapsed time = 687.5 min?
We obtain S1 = 4.437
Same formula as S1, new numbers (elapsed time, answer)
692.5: 3.951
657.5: 4.948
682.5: 4.757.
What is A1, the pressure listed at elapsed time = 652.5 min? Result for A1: 4.959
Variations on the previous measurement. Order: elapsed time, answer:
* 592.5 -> 4.21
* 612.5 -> 4.6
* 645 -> 5.4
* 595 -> 4.591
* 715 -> 4.635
